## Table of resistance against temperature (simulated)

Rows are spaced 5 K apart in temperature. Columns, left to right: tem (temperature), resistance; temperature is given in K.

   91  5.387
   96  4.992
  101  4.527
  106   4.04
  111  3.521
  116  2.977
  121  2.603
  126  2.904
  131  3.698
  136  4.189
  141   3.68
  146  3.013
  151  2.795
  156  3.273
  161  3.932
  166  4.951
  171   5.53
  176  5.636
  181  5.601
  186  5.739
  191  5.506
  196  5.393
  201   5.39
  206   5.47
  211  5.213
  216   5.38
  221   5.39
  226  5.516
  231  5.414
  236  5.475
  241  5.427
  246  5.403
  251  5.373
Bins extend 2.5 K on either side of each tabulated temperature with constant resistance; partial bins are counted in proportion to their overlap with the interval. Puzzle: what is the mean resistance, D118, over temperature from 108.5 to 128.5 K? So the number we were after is 3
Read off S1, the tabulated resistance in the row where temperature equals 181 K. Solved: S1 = 5.601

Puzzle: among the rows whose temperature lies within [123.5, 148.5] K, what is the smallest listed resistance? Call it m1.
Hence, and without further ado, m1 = 2.904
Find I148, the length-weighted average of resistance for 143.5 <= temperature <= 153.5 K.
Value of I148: 2.9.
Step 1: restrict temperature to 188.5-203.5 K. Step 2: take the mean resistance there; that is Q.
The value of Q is 5.43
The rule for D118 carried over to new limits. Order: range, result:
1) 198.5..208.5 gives 5.43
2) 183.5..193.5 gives 5.62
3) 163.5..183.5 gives 5.43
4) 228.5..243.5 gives 5.44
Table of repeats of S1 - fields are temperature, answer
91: 5.387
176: 5.636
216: 5.38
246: 5.403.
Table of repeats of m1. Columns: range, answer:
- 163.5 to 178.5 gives 4.951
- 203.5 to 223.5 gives 5.213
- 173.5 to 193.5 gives 5.506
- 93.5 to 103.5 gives 4.527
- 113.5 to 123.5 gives 2.603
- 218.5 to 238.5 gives 5.39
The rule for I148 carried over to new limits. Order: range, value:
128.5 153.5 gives 3.48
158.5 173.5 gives 4.8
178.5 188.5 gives 5.67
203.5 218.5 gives 5.35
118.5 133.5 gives 3.07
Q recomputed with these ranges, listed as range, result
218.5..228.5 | 5.45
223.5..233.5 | 5.46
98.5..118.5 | 3.77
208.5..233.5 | 5.38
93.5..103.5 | 4.76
